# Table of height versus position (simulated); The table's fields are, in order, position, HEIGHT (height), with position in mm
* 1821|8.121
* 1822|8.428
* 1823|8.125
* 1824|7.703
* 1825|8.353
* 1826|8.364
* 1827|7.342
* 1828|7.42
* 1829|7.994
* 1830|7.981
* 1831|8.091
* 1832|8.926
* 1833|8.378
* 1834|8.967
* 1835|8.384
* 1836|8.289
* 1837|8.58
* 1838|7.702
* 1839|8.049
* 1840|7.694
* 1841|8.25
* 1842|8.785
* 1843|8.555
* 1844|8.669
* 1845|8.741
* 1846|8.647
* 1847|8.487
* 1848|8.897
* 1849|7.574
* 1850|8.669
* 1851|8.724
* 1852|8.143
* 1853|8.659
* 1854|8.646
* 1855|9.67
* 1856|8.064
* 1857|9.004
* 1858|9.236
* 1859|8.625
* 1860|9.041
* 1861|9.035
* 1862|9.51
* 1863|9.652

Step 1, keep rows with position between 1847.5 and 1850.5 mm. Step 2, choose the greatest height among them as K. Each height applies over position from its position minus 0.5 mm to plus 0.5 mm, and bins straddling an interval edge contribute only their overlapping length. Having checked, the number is 8.897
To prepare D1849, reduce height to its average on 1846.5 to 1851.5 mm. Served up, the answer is 8.47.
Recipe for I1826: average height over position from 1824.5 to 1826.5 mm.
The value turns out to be 8.36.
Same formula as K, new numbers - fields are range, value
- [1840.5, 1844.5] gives 8.785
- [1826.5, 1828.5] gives 7.42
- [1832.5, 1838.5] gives 8.967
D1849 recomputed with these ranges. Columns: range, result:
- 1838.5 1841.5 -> 8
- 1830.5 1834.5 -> 8.59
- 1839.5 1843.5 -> 8.32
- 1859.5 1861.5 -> 9.04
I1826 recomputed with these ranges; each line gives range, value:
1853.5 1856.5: 8.79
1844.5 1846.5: 8.69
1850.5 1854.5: 8.54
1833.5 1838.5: 8.38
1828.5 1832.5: 8.25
